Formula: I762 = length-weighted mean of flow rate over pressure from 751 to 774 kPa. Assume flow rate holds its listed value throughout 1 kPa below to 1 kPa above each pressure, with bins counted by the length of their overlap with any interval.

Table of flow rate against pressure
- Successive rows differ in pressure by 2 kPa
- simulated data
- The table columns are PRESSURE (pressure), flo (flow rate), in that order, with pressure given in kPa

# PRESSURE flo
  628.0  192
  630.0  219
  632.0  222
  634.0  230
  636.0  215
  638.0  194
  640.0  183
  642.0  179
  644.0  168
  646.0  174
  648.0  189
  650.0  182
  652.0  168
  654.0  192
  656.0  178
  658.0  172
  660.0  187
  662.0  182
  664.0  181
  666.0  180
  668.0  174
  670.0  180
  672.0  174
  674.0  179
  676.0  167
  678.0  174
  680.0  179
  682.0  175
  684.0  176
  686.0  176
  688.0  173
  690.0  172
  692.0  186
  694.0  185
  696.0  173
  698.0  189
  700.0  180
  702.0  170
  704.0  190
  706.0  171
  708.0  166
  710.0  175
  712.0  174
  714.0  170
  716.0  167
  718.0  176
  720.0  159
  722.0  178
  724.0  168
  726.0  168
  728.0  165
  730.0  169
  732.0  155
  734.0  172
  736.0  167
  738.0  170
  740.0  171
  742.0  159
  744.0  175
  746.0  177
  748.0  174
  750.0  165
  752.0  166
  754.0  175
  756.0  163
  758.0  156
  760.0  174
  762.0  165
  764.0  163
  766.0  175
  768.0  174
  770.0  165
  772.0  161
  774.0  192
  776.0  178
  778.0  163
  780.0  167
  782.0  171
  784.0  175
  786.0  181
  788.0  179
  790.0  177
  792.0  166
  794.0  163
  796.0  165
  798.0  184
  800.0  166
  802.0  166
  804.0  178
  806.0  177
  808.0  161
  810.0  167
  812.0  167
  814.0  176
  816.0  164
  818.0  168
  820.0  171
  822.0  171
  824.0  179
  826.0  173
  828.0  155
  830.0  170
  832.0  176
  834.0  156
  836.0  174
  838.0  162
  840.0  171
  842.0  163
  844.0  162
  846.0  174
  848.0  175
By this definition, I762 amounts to 168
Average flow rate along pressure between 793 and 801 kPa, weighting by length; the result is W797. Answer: 170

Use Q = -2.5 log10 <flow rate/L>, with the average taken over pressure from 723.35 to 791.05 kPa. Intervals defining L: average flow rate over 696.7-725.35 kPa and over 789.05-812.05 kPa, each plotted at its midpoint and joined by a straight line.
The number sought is 0.01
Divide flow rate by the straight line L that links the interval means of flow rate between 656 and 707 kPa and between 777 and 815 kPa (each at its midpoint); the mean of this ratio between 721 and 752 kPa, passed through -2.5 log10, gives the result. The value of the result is 0.04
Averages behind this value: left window 178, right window 171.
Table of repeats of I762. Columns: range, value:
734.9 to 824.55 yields 170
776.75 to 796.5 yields 171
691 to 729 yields 174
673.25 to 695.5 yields 176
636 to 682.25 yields 180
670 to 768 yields 172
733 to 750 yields 170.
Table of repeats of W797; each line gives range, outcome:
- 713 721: 168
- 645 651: 182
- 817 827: 172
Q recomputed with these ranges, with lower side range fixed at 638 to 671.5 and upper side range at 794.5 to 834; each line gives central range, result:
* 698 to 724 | 0.02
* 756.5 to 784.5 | 0.02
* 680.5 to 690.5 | 0.02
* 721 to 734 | 0.05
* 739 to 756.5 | 0.03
